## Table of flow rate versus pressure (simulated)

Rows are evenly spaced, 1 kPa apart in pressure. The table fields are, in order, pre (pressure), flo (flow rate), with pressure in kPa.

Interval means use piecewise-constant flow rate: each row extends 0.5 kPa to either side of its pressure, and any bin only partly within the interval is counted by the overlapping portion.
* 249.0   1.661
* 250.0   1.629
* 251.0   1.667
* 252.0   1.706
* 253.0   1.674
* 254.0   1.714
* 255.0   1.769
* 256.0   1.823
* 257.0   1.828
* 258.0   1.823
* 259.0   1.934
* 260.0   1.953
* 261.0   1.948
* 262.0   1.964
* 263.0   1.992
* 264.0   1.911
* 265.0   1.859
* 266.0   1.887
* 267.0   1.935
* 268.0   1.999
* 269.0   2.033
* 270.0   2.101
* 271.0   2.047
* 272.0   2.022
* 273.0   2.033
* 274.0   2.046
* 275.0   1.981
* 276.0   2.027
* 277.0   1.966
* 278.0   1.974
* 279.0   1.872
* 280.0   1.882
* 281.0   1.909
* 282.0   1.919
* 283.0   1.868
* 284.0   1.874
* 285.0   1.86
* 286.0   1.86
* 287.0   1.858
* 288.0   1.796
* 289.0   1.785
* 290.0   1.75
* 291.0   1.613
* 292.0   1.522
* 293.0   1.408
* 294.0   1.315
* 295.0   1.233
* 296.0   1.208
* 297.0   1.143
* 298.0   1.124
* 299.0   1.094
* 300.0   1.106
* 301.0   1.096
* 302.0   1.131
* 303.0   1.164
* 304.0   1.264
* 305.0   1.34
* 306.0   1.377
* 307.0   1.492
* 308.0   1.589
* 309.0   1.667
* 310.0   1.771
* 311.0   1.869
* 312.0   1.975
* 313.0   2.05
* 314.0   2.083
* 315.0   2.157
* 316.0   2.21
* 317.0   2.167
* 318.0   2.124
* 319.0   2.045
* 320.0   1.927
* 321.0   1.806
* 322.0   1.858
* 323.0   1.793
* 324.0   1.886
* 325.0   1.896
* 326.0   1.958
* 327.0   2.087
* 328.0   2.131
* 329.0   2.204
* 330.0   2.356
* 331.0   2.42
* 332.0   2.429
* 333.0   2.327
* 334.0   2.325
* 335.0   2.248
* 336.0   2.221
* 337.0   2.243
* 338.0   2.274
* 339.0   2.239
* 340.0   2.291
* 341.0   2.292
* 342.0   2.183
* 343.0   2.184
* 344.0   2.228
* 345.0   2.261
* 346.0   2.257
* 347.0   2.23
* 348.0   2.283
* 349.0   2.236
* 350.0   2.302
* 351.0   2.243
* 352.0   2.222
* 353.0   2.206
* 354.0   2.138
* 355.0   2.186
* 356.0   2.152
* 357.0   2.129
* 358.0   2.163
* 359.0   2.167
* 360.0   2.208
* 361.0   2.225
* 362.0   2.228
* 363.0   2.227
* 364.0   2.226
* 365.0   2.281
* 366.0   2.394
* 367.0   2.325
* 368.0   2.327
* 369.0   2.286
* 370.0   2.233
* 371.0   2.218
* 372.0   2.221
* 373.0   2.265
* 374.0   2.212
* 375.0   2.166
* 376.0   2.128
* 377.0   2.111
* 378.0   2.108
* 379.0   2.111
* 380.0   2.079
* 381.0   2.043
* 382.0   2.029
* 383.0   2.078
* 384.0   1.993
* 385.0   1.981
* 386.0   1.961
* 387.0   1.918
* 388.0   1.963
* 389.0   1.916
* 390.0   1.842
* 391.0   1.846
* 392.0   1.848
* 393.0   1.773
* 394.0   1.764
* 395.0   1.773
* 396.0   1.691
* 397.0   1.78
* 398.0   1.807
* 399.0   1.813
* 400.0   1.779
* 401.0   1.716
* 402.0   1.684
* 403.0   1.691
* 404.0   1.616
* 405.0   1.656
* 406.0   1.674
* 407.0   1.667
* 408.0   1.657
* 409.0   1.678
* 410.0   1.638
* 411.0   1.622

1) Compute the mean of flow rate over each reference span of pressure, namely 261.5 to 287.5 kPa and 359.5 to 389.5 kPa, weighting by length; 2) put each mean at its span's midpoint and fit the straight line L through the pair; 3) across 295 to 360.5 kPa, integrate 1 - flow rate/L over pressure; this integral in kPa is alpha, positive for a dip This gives 3.4 kPa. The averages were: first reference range 1.95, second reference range 2.15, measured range 1.95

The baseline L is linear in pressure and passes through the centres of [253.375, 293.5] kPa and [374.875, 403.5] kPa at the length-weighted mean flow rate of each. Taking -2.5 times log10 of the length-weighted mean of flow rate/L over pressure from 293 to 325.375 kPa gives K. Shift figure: 0.17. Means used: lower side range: 1.88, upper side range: 1.91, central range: 1.62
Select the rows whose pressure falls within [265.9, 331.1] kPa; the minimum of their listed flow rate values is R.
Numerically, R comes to 1.094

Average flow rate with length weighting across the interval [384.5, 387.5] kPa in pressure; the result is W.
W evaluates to 1.95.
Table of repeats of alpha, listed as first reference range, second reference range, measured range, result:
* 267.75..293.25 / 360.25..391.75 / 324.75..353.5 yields -2.9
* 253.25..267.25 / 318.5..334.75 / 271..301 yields 4.1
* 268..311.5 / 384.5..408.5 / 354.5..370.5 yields -4.5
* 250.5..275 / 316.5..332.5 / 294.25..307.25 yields 5.2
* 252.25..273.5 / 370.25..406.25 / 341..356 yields -2.4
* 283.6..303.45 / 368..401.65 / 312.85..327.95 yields -3.8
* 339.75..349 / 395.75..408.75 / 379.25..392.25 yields -0.7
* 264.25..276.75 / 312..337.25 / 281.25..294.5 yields 2.0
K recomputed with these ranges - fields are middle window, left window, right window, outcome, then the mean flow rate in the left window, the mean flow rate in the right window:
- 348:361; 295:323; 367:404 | -0.20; 1.62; 1.98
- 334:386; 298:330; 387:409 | -0.24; 1.75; 1.76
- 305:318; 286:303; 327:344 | -0.06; 1.39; 2.27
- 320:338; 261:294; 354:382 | -0.03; 1.88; 2.2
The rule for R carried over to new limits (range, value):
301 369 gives 1.096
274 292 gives 1.522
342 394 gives 1.764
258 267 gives 1.823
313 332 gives 1.793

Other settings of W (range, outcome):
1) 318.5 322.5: 1.91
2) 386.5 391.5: 1.9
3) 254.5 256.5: 1.8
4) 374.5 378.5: 2.13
